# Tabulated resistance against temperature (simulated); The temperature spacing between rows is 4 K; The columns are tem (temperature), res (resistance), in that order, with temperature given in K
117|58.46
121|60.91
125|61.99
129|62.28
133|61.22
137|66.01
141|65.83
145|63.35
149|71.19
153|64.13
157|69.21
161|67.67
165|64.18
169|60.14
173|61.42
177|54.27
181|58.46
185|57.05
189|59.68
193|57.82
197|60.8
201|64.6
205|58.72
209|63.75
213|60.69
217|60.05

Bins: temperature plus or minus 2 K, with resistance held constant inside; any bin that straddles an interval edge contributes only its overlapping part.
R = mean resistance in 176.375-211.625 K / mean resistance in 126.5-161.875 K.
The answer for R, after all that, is 0.91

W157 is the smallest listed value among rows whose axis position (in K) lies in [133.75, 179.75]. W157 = 54.27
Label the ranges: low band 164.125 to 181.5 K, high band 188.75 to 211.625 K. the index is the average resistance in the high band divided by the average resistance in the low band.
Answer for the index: 1.02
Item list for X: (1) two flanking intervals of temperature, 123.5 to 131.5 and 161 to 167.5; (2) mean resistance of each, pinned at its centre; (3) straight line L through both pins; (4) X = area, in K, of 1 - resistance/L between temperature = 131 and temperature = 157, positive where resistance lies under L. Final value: -0.9 K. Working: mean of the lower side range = 62.1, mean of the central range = 65.6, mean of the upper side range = 64.9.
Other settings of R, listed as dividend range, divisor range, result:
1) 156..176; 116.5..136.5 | 1.04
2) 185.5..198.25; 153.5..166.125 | 0.88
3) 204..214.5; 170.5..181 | 1.06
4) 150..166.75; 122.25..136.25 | 1.07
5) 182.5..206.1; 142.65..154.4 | 0.90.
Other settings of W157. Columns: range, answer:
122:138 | 61.22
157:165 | 64.18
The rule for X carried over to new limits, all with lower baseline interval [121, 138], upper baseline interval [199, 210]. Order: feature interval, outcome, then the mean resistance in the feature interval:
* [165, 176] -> 0.27 K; 60.8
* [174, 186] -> 1.03 K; 57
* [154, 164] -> -0.84 K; 67.6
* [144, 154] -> -0.69 K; 66.7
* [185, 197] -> 0.67 K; 58.8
